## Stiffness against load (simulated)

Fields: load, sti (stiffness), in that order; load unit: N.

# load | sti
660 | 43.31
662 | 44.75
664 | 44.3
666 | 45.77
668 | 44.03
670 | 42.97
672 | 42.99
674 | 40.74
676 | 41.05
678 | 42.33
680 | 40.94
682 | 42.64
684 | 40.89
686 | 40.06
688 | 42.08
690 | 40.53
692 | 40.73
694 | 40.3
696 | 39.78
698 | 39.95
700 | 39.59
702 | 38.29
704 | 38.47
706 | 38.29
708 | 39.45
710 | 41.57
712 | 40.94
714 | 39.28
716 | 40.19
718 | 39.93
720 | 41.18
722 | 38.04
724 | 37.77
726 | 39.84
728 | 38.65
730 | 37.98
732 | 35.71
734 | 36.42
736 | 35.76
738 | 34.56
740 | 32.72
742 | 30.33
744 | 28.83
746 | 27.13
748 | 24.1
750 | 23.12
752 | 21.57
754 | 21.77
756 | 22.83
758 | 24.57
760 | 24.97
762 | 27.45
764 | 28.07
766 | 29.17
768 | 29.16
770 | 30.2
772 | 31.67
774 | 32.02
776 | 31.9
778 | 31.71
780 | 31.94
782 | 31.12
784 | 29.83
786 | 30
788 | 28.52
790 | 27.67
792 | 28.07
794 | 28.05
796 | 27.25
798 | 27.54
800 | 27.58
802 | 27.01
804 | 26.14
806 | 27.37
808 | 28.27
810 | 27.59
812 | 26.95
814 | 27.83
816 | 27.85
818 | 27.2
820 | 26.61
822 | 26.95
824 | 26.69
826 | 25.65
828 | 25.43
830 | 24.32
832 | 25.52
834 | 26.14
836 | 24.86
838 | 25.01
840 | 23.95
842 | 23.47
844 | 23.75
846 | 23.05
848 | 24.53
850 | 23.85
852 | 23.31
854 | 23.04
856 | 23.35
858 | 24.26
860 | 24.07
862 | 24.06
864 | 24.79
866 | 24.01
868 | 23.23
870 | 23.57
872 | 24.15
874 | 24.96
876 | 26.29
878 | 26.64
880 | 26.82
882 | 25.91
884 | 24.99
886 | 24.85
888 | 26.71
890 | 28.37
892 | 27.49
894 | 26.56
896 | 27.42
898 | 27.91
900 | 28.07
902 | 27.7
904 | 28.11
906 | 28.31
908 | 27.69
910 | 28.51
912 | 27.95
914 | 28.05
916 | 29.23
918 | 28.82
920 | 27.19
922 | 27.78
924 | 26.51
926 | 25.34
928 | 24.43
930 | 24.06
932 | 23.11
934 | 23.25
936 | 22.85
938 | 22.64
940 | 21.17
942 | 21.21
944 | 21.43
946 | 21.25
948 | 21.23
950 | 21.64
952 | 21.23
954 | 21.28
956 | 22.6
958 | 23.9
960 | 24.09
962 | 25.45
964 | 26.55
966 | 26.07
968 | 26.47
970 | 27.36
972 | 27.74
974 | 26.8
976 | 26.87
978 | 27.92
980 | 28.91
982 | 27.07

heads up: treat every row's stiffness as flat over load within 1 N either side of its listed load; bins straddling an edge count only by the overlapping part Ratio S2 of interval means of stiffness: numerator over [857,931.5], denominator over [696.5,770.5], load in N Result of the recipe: 0.8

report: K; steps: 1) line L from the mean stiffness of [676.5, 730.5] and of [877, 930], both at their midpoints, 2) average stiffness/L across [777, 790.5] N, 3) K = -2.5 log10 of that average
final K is 0.16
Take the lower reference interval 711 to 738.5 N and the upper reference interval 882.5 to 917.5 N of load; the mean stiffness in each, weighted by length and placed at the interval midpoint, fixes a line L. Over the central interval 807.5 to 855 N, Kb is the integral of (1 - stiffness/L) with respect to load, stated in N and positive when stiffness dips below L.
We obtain 9.5 N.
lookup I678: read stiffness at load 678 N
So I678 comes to 42.33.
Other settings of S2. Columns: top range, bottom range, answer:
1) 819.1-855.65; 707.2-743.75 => 0.66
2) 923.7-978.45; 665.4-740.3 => 0.60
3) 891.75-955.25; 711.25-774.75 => 0.79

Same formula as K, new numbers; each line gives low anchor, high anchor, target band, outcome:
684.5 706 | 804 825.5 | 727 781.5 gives 0.13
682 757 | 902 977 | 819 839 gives 0.19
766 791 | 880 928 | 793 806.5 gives 0.10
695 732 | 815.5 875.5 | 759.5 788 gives 0.09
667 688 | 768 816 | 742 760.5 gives 0.34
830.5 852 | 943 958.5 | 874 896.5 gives -0.14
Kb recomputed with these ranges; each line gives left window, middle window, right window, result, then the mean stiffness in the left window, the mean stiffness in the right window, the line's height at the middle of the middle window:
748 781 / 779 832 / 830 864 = -3.61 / 27.5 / 24.2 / 25.9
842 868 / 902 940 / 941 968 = -4.75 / 23.8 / 23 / 23.3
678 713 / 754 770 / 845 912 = 3.86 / 40.3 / 25.7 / 35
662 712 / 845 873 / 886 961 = 5.49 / 41.2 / 25.3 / 29.6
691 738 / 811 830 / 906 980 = 3.42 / 39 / 25.1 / 32.5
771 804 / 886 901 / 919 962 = -1.29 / 29.4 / 23.3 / 25.2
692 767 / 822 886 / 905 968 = 8.44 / 34.1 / 24.7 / 28.4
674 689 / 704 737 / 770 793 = -1.51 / 41.4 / 30.4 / 37.1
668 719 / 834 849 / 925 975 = 3.23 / 40.6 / 23.7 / 30.9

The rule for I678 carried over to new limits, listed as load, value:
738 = 34.56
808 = 28.27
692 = 40.73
